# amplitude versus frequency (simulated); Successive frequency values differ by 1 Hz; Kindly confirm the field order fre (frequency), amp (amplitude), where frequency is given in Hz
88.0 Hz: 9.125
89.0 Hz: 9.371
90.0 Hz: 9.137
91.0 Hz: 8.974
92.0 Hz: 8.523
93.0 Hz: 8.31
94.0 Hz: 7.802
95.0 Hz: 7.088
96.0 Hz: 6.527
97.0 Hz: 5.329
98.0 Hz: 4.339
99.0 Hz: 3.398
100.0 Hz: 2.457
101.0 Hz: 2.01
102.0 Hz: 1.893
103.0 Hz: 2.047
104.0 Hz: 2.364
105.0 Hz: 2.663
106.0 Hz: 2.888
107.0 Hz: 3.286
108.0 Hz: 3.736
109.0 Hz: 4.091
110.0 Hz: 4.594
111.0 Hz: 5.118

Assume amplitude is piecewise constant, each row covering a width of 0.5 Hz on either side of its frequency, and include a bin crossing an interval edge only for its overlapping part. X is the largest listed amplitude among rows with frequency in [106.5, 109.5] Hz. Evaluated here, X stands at 4.091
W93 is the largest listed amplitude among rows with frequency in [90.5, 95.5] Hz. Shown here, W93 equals 8.974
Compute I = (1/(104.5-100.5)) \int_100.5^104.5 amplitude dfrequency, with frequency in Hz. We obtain 2.08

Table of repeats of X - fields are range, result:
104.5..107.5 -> 3.286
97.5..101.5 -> 4.339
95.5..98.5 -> 6.527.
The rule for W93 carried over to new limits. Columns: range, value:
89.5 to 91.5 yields 9.137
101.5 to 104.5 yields 2.364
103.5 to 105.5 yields 2.663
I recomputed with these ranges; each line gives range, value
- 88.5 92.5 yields 9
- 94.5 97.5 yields 6.31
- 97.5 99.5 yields 3.87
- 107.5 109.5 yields 3.91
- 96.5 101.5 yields 3.51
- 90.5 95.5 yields 8.14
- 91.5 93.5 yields 8.42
